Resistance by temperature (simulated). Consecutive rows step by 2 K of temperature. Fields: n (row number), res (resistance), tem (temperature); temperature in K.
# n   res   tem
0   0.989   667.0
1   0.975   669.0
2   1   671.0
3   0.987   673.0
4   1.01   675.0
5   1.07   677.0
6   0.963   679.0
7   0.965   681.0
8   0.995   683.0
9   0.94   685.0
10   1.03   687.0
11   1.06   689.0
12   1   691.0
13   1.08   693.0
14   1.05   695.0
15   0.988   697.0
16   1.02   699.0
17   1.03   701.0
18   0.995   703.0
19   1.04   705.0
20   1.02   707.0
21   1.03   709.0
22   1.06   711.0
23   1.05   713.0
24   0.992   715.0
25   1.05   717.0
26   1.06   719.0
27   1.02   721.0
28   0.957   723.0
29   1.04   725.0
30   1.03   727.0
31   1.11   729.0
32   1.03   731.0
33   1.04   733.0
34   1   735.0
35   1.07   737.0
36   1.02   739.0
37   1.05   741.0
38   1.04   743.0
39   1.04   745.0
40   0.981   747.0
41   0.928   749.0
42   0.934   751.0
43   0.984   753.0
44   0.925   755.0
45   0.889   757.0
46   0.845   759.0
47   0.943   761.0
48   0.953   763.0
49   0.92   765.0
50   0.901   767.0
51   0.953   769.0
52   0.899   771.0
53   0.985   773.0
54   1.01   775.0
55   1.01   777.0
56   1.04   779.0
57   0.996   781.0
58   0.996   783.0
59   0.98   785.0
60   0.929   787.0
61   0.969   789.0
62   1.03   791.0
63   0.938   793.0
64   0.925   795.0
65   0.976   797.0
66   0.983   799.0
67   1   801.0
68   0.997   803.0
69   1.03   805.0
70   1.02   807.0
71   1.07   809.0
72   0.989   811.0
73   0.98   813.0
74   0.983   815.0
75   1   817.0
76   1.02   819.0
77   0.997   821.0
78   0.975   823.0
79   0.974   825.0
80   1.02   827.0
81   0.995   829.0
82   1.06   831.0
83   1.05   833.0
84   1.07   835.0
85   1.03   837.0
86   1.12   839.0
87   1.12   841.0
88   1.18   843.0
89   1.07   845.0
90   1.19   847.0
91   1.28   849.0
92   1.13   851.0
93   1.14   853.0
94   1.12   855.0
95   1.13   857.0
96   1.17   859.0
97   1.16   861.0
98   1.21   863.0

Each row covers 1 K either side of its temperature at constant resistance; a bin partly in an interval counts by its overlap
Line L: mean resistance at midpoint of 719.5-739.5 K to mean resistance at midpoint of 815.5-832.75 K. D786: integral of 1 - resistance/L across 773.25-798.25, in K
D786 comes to 0.8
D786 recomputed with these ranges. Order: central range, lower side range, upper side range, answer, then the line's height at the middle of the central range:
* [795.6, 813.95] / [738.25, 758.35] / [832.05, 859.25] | 1.0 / 1.06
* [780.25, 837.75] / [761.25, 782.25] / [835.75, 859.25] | 2.8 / 1.05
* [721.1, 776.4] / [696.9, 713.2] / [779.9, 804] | 1.1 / 1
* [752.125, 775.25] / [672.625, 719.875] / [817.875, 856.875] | 2.6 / 1.05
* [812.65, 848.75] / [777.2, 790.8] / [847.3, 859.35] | 1.8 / 1.11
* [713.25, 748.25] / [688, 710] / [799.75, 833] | -0.3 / 1.02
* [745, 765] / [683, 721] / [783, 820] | 1.4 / 1.01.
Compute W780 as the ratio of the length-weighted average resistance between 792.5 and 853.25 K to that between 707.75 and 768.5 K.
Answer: 1.0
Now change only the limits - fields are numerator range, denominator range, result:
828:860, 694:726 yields 1.09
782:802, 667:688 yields 0.98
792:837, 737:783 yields 1.04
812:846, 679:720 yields 1.02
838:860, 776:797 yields 1.17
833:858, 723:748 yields 1.09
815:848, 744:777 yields 1.11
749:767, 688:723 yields 0.90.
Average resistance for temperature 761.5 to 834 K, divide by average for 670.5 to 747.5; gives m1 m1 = 1.0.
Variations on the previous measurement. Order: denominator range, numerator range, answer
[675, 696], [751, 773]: 0.91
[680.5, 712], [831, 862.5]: 1.11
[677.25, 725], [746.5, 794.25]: 0.94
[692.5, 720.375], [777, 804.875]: 0.95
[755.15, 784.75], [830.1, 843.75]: 1.14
